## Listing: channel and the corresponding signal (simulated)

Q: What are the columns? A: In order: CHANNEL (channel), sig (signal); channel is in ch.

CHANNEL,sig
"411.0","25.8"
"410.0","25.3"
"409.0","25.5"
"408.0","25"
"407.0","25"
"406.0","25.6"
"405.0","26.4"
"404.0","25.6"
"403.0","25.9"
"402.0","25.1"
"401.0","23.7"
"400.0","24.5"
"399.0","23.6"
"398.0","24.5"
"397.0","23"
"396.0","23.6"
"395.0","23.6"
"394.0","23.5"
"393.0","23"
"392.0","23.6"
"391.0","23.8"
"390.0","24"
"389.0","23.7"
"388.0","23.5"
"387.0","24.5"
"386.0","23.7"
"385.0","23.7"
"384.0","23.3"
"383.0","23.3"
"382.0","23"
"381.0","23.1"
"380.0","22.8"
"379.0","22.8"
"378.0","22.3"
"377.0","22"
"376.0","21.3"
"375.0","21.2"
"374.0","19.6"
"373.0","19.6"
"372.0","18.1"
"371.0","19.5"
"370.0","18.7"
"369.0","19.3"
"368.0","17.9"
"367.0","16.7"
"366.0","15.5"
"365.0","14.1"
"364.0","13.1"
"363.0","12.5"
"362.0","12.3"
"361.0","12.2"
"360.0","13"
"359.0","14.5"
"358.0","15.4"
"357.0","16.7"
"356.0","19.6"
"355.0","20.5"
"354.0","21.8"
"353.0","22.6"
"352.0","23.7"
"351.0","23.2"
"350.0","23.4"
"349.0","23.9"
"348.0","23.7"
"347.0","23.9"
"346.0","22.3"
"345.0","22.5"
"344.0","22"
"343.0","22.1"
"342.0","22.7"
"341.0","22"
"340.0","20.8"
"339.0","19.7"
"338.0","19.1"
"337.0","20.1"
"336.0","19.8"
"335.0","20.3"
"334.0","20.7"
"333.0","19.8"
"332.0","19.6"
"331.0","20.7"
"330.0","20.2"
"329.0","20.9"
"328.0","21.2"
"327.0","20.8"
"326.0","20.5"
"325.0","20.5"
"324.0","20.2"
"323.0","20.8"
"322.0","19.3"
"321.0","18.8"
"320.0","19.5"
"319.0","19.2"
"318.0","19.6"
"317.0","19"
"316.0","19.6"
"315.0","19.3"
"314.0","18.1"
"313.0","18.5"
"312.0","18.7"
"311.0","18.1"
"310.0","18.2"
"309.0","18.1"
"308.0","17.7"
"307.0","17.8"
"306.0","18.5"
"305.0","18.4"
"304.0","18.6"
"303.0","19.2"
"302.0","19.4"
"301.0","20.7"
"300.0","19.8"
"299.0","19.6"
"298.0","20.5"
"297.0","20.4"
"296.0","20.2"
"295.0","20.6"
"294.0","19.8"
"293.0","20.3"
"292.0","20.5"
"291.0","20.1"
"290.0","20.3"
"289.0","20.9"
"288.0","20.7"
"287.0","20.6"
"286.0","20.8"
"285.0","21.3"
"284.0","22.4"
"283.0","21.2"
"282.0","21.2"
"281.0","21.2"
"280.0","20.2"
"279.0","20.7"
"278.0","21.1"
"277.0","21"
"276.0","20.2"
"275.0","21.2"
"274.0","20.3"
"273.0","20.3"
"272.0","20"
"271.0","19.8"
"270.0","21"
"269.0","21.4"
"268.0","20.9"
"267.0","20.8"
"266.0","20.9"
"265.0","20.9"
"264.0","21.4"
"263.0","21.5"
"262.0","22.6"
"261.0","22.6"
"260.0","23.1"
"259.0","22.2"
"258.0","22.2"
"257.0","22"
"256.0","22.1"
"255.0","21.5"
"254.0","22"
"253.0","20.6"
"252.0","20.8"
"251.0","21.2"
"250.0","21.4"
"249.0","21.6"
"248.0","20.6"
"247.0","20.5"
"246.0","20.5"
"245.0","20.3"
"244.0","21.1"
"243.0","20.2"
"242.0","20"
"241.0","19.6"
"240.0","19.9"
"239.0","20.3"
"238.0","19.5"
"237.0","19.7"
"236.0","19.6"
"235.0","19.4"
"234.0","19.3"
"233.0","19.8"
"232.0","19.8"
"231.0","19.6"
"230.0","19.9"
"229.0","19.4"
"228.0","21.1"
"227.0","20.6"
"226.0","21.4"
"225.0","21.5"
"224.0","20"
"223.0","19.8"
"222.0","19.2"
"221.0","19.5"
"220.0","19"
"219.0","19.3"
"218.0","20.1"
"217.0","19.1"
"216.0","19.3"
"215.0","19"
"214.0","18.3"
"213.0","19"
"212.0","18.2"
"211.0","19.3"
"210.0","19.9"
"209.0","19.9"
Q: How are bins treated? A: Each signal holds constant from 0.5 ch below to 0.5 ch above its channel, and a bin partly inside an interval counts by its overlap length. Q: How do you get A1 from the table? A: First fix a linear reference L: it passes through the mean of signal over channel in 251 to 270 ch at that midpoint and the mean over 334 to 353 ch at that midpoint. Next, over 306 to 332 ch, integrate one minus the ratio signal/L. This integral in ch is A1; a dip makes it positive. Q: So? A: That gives 2.9 ch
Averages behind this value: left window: 21.6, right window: 21.9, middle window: 19.4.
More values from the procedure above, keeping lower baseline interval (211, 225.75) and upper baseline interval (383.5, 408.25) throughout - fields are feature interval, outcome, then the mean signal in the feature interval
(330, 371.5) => 6.6 ch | 19.3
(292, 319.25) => 3.2 ch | 19.2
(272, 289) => 0.2 ch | 20.9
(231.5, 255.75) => -0.4 ch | 20.4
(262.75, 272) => -0.1 ch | 20.9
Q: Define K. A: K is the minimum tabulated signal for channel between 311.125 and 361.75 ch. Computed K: 12.2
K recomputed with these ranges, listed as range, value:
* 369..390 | 18.1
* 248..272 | 19.8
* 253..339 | 17.7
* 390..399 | 23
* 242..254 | 20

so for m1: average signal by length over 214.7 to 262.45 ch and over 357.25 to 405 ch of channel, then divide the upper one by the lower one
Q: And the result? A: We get 1.02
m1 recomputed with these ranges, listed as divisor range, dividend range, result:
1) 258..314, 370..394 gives 1.10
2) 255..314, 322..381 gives 0.97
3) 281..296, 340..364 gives 0.95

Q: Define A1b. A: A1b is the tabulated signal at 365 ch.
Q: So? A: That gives 14.1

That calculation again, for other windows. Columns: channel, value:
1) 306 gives 18.5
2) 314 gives 18.1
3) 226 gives 21.4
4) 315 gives 19.3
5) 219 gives 19.3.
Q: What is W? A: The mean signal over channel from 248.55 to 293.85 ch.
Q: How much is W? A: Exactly 21.1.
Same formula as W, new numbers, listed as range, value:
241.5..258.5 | 21.1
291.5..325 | 19.3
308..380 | 19.6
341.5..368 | 19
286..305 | 20.1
